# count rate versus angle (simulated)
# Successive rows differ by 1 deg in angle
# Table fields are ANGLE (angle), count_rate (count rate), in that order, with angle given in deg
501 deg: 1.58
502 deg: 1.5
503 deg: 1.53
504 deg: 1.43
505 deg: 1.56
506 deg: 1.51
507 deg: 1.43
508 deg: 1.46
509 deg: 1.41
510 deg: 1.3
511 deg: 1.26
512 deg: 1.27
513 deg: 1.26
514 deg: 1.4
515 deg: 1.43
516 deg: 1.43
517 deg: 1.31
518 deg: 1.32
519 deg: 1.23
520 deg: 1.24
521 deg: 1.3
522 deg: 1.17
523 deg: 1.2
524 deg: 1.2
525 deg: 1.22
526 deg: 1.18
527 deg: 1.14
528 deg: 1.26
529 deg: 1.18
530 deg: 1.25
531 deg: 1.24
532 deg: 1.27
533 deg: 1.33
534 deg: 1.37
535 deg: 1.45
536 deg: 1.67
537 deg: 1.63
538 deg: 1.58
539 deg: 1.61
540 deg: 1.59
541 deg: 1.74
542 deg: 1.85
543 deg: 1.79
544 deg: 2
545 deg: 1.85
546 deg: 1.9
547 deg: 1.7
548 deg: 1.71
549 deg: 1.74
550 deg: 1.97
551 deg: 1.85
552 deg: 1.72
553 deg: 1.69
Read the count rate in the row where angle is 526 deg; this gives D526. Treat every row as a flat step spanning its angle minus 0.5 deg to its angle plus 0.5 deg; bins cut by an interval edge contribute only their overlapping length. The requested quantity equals 1.18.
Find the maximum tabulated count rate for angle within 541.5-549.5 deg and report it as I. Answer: 2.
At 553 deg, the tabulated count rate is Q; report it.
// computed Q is 1.69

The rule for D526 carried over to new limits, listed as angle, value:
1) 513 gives 1.26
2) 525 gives 1.22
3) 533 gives 1.33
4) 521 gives 1.3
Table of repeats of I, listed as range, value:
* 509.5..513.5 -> 1.3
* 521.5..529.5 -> 1.26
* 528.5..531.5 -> 1.25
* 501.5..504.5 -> 1.53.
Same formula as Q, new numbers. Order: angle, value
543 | 1.79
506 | 1.51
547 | 1.7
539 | 1.61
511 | 1.26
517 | 1.31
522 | 1.17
